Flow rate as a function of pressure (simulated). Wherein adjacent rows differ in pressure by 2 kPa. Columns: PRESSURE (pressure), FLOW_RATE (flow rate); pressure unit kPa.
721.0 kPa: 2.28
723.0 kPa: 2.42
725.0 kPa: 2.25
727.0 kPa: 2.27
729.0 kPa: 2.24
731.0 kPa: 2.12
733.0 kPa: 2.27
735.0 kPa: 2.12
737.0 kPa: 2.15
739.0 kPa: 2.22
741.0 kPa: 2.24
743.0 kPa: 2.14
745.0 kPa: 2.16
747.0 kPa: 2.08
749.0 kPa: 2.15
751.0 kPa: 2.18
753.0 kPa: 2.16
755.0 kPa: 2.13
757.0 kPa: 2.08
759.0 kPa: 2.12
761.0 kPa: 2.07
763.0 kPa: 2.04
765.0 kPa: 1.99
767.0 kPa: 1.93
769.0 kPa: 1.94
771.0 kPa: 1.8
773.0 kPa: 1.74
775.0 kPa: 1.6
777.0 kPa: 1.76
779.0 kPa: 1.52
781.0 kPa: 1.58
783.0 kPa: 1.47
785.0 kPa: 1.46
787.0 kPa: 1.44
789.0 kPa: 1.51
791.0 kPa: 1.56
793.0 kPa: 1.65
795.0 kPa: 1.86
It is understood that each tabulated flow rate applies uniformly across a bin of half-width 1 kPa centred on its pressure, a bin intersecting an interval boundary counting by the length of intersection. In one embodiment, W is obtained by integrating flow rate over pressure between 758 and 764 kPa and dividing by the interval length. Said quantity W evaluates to 2.08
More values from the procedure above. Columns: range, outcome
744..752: 2.14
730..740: 2.18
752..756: 2.15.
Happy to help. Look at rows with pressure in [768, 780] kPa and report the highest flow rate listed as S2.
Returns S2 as 1.94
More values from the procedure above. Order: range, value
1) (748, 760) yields 2.18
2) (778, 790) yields 1.58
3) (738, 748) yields 2.24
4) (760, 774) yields 2.07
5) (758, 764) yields 2.12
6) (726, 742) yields 2.27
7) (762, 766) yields 2.04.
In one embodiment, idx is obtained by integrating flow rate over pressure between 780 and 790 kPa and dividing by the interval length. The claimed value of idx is 1.49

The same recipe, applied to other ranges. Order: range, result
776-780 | 1.64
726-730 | 2.25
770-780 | 1.68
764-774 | 1.88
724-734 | 2.23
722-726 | 2.33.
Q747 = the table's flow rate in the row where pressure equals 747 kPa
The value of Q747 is 2.08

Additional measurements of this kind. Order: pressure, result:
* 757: 2.08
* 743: 2.14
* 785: 1.46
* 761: 2.07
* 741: 2.24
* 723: 2.42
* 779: 1.52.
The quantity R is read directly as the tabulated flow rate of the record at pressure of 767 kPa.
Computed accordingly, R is 1.93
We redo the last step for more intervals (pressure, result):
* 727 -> 2.27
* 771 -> 1.8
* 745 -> 2.16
